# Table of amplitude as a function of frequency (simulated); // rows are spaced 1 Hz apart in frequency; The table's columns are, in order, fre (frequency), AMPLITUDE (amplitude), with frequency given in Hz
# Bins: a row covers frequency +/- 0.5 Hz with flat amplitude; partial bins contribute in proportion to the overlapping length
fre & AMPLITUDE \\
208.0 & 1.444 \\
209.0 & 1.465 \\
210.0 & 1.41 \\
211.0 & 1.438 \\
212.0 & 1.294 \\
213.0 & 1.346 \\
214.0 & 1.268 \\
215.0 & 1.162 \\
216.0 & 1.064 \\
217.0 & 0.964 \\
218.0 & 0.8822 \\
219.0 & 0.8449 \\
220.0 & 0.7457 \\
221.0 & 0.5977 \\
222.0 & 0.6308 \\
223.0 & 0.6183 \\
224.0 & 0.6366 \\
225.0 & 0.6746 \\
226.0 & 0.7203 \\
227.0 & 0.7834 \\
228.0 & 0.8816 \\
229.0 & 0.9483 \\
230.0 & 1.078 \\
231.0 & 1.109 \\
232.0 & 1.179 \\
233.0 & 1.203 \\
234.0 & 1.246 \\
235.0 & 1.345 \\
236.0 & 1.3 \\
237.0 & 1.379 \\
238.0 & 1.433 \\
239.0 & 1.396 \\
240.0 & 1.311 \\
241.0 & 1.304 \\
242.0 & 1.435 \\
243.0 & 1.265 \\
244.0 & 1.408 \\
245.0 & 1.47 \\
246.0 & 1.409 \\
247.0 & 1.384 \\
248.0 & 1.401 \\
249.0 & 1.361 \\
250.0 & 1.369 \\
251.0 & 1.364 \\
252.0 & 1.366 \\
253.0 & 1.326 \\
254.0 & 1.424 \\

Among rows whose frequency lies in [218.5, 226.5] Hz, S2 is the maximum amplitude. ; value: 0.8449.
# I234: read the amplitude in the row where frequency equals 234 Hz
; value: 1.246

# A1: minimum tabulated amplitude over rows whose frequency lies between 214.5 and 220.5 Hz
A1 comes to 0.7457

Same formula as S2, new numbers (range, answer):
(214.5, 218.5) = 1.162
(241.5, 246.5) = 1.47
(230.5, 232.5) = 1.179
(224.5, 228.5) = 0.8816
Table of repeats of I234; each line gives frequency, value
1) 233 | 1.203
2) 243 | 1.265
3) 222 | 0.6308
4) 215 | 1.162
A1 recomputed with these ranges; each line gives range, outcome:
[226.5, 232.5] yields 0.7834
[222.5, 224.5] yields 0.6183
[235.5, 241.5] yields 1.3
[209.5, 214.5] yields 1.268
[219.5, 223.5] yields 0.5977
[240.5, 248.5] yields 1.265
